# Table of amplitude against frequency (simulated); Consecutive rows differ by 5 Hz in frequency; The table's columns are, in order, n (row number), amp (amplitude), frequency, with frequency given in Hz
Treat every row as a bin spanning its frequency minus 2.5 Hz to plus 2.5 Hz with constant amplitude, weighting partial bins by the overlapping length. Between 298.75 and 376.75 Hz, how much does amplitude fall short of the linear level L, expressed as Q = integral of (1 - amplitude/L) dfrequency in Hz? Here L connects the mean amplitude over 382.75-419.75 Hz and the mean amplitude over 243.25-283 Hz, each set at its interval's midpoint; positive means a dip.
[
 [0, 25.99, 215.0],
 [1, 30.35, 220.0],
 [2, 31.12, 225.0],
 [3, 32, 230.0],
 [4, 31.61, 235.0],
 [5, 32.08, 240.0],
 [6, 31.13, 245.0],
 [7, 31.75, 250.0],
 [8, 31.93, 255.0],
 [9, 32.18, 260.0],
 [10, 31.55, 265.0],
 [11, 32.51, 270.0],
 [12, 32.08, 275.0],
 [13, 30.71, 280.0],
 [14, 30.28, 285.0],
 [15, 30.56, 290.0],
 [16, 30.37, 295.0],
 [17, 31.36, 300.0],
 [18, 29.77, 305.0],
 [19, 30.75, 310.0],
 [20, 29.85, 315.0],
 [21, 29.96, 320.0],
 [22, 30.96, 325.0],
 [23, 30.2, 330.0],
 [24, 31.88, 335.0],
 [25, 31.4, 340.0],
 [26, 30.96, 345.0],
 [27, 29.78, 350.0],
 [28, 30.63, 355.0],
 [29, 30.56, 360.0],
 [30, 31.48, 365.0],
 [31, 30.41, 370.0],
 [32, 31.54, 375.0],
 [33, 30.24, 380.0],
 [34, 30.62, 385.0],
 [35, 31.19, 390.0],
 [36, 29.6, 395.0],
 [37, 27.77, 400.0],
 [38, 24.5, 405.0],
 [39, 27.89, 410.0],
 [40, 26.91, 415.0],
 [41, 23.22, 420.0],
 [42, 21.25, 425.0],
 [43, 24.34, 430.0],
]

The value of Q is -2.6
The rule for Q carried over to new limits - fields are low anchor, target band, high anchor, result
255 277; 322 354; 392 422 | -1.6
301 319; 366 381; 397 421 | -1.7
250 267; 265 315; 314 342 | 0.7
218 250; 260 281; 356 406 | -0.5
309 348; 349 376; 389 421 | -1.4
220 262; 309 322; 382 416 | 0.0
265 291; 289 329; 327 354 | 0.8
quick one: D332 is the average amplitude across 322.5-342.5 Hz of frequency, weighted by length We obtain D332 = 31.1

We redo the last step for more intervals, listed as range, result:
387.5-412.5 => 28.2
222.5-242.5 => 31.7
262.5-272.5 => 32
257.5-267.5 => 31.9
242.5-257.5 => 31.6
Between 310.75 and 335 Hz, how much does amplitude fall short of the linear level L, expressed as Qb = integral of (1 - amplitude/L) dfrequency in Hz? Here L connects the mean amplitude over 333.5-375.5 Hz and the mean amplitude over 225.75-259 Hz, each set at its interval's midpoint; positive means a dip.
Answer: 0.54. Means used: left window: 31.7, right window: 30.9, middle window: 30.4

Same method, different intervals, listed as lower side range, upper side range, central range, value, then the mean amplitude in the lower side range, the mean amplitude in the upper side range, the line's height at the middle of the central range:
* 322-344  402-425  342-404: -4.7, 31.1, 25.2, 28.2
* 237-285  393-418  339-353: -0.8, 31.7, 27.2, 29.1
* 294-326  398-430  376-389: -1.9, 30.4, 25.1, 26.7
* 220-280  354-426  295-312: 0.0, 31.7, 28.6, 30.5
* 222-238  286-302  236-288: -0.8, 31.6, 30.7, 31.1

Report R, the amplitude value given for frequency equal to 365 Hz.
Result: 31.48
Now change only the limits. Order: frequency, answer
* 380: 30.24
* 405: 24.5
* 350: 29.78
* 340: 31.4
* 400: 27.77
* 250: 31.75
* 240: 32.08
